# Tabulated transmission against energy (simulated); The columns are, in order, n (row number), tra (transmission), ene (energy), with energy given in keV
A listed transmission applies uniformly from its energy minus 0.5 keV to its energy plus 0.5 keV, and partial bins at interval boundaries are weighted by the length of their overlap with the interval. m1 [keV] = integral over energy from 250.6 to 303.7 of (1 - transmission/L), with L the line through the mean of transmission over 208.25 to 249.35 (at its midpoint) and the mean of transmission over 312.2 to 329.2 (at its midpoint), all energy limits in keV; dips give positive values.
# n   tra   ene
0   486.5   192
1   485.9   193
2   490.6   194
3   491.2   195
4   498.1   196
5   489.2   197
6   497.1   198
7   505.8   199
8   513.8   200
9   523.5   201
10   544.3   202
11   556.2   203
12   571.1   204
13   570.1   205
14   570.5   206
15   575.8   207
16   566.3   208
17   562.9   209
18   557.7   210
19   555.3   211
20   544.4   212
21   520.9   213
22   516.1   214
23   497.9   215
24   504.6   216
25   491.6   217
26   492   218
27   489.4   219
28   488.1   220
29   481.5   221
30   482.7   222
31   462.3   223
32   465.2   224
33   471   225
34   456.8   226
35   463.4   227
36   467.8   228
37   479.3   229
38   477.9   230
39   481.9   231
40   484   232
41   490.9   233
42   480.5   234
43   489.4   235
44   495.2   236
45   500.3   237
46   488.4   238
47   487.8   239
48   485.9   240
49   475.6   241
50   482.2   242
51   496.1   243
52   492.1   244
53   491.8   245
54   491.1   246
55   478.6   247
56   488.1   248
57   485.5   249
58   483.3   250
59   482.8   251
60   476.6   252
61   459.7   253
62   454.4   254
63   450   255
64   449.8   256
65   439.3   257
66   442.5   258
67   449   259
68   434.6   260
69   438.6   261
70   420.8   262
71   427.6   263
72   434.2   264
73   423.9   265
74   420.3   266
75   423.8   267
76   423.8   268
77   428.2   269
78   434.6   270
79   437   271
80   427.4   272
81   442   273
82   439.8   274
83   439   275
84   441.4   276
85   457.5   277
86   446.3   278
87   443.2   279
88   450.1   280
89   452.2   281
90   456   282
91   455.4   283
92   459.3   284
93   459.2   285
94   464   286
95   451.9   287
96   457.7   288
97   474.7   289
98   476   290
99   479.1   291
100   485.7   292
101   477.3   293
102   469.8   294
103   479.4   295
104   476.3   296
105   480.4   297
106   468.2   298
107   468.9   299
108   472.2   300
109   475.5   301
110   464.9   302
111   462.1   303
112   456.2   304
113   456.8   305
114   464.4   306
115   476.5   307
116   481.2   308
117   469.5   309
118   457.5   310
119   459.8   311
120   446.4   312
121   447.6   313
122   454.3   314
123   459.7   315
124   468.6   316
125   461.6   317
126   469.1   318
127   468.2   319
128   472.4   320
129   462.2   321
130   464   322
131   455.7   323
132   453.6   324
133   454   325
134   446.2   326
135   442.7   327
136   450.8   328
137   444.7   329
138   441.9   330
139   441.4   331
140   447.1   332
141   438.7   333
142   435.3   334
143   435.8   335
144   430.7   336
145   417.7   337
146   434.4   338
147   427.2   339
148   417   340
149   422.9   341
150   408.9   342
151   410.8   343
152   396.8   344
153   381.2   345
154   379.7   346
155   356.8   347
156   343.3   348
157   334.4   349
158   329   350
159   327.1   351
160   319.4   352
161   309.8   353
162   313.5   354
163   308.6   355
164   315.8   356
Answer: 2.4 keV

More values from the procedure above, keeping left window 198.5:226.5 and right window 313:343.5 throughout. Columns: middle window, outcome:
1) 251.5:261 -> 0.8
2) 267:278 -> 1.0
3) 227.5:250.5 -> 0.7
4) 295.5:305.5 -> -0.1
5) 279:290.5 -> 0.3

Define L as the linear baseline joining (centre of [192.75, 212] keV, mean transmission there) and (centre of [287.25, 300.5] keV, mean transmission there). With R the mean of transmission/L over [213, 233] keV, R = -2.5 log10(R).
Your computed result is 0.08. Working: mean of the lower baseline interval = 534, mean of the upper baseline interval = 474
